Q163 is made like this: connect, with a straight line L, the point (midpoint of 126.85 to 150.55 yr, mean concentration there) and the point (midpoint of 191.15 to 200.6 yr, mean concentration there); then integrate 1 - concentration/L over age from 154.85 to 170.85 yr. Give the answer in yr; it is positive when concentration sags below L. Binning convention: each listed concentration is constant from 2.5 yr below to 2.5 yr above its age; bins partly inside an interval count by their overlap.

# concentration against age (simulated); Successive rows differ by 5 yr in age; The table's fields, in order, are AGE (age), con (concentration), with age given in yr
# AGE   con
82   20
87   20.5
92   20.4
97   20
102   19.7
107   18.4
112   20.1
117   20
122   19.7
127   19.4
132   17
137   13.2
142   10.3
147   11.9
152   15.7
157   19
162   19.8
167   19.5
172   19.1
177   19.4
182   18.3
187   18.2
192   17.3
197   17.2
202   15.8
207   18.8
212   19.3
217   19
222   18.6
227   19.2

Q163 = -4.36 yr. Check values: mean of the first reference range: 13.9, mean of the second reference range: 17.1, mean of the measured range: 19.4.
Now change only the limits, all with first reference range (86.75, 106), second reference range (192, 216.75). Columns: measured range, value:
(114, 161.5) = 6.8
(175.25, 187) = -0.2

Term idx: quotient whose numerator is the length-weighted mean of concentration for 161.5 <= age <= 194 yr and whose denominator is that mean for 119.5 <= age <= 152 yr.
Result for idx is 1.23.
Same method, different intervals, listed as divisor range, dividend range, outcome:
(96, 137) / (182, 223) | 0.95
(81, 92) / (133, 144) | 0.62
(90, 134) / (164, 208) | 0.94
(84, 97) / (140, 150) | 0.56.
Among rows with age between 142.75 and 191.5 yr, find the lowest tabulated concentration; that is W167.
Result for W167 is 11.9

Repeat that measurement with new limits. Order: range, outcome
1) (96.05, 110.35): 18.4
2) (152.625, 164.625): 19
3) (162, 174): 19.1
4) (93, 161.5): 10.3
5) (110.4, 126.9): 19.7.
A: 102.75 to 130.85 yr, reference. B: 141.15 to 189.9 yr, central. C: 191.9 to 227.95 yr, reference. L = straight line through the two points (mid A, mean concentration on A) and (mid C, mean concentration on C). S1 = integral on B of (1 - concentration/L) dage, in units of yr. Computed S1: 3.6 yr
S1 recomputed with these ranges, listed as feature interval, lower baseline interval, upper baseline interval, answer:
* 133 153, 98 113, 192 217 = 6.3 yr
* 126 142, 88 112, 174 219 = 3.2 yr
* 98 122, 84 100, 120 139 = -0.9 yr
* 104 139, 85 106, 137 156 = -3.8 yr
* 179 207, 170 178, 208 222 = 2.4 yr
